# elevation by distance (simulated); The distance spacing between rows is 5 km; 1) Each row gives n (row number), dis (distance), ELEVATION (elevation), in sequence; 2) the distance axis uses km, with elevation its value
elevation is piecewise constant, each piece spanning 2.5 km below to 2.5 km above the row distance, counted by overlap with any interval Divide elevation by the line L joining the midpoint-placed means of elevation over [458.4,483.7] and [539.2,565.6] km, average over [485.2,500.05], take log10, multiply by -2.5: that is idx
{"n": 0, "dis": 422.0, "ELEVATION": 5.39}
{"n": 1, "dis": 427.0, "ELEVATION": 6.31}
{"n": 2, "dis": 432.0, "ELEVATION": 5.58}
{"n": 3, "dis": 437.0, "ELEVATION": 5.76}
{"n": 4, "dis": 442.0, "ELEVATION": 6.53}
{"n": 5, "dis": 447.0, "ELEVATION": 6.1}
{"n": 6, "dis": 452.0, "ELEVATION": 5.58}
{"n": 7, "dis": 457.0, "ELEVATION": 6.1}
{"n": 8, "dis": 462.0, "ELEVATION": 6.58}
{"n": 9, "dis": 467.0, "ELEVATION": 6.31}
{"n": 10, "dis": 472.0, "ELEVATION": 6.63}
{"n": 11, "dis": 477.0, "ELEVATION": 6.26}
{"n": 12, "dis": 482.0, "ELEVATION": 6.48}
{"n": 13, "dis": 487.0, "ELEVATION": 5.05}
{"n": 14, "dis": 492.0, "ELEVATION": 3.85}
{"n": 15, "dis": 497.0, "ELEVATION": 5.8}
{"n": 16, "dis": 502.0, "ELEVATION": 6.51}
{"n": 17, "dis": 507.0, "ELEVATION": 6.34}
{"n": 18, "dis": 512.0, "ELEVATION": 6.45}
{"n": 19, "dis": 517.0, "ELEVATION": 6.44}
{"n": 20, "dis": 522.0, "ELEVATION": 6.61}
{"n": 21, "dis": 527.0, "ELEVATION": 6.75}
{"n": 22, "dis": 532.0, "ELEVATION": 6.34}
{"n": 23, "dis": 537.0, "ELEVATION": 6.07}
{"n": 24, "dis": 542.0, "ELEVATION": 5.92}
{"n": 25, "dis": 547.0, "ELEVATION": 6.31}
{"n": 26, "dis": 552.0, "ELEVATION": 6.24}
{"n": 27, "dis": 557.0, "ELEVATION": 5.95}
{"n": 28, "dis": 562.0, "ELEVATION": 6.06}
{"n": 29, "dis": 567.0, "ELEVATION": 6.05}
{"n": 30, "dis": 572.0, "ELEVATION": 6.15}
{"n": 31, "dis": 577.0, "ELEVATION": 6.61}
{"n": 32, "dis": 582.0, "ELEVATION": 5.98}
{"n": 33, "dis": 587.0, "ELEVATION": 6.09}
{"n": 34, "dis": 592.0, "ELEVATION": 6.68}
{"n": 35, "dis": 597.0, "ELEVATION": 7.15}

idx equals 0.27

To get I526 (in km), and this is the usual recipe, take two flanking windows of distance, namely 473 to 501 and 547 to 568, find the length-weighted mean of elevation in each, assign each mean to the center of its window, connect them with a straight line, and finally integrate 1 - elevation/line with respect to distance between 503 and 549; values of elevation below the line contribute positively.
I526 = -3.8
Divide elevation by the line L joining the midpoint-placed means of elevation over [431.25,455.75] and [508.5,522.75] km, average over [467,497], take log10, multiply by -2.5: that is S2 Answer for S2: 0.091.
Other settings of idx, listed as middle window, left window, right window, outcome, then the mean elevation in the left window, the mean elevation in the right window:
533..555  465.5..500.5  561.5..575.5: -0.021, 5.77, 6.13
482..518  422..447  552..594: 0.052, 5.99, 6.19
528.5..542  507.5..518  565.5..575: 0.021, 6.43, 6.13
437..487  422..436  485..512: -0.087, 5.83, 5.61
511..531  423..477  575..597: -0.045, 6.13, 6.43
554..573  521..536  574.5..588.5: 0.049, 6.51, 6.24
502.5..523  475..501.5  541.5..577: -0.124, 5.55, 6.14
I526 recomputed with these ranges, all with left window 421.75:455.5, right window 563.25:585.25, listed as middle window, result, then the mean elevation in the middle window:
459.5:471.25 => -1.0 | 6.47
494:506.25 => -0.1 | 6.09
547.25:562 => 0.1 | 6.12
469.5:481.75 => -0.9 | 6.45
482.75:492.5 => 1.8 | 4.94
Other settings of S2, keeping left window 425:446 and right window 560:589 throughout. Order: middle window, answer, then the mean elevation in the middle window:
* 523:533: -0.08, 6.59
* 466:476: -0.07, 6.46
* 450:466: -0.01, 6.12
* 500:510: -0.06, 6.42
